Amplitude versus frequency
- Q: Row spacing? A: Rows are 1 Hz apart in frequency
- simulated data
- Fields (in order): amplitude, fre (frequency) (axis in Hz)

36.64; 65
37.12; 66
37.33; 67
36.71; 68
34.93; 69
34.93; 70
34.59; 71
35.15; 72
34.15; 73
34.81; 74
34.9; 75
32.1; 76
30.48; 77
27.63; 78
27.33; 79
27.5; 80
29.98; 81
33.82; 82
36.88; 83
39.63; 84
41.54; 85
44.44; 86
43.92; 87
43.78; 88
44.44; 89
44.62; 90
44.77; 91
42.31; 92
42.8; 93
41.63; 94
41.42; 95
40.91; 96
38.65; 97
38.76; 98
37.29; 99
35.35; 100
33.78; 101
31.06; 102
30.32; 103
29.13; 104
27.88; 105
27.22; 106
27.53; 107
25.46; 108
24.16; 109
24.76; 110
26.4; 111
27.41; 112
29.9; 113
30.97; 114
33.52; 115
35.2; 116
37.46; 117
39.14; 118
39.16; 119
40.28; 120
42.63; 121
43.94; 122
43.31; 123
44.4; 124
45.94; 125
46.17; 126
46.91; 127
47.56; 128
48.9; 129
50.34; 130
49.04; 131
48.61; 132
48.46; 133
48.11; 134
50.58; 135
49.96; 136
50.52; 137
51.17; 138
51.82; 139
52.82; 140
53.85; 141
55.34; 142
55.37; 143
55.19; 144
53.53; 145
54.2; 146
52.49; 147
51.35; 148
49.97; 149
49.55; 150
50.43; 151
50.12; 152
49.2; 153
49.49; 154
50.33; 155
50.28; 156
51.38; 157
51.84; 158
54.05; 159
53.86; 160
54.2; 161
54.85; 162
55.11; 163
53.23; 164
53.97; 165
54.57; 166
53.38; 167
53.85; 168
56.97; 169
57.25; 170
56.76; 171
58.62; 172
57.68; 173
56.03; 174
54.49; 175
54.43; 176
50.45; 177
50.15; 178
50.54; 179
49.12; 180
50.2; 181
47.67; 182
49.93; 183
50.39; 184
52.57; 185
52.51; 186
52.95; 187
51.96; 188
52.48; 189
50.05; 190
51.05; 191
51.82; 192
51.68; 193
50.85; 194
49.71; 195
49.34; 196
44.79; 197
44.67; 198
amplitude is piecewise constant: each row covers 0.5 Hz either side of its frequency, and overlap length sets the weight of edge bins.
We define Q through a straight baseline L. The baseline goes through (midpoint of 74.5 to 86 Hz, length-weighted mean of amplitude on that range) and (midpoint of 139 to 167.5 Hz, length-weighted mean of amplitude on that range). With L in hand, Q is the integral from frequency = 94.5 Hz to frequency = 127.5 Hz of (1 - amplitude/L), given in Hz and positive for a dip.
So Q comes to 4.9 Hz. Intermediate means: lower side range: 33.4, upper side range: 52.6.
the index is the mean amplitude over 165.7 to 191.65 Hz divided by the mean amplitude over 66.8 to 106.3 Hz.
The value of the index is 1.5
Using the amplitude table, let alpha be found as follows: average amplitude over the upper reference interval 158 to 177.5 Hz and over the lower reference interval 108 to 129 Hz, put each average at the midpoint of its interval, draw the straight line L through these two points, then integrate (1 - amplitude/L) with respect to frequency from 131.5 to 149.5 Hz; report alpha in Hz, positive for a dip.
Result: -2.65 Hz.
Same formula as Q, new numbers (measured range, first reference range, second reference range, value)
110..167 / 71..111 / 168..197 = -4.21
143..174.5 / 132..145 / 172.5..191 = -0.92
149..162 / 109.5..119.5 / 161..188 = -1.28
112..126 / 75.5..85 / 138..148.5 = 2.06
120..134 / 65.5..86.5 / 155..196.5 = -0.83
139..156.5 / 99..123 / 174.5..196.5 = -4.33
